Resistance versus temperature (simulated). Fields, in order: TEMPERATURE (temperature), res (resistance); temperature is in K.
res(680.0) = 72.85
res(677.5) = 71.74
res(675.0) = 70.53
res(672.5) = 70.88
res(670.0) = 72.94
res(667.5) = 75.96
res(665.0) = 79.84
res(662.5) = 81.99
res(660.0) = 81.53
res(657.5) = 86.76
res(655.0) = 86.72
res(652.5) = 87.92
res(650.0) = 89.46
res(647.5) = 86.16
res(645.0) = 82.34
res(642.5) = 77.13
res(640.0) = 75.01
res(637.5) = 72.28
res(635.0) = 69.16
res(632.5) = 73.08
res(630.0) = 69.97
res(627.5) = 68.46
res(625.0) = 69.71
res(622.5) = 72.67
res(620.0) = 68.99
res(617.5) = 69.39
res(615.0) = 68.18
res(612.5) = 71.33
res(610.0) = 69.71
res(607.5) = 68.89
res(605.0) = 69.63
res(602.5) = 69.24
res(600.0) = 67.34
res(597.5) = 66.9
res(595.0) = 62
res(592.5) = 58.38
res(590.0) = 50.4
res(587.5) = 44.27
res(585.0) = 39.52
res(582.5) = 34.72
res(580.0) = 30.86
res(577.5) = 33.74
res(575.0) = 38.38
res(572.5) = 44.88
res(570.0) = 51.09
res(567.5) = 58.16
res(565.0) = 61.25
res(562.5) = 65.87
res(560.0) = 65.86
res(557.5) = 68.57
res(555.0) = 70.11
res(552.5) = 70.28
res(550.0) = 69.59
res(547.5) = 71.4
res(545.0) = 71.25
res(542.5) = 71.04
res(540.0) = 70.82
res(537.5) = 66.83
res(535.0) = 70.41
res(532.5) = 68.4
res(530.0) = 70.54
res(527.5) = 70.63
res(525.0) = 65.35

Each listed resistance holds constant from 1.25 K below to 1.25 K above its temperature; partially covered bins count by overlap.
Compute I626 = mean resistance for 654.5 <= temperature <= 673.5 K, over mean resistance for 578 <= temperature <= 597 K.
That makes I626 1.7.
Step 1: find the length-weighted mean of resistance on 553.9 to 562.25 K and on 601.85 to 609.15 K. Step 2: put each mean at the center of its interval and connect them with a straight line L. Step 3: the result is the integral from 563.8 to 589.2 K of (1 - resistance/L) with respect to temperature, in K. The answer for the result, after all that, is 9.1 K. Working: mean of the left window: 67.9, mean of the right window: 69.3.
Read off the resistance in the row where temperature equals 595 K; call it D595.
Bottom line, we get 62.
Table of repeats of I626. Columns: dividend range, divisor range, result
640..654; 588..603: 1.37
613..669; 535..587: 1.33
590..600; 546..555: 0.87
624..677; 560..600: 1.54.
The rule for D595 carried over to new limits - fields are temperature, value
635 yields 69.16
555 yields 70.11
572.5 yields 44.88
